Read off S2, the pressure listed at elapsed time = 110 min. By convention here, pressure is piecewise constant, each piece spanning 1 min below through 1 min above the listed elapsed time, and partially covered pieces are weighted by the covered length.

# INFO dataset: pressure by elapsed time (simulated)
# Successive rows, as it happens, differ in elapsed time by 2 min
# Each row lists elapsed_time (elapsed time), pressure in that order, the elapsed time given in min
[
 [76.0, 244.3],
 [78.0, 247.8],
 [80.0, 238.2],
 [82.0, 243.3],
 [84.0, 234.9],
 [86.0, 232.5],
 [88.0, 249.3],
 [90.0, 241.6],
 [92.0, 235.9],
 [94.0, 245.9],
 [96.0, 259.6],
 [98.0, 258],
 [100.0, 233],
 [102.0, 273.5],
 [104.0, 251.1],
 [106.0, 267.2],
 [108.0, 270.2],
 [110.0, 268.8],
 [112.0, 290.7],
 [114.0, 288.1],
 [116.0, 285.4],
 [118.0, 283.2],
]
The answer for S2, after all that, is 268.8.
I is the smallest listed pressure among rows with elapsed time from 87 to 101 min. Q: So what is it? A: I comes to 233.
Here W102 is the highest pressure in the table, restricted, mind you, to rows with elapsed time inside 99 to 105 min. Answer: 273.5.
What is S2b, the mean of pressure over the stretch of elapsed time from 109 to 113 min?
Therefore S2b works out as 280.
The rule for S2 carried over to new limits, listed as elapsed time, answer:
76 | 244.3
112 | 290.7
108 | 270.2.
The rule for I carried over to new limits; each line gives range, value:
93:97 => 245.9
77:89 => 232.5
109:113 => 268.8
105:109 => 267.2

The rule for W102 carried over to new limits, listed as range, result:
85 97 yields 259.6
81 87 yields 243.3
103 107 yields 267.2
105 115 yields 290.7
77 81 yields 247.8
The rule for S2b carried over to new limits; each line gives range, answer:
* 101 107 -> 264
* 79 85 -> 239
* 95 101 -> 250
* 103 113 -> 270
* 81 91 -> 240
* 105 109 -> 269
